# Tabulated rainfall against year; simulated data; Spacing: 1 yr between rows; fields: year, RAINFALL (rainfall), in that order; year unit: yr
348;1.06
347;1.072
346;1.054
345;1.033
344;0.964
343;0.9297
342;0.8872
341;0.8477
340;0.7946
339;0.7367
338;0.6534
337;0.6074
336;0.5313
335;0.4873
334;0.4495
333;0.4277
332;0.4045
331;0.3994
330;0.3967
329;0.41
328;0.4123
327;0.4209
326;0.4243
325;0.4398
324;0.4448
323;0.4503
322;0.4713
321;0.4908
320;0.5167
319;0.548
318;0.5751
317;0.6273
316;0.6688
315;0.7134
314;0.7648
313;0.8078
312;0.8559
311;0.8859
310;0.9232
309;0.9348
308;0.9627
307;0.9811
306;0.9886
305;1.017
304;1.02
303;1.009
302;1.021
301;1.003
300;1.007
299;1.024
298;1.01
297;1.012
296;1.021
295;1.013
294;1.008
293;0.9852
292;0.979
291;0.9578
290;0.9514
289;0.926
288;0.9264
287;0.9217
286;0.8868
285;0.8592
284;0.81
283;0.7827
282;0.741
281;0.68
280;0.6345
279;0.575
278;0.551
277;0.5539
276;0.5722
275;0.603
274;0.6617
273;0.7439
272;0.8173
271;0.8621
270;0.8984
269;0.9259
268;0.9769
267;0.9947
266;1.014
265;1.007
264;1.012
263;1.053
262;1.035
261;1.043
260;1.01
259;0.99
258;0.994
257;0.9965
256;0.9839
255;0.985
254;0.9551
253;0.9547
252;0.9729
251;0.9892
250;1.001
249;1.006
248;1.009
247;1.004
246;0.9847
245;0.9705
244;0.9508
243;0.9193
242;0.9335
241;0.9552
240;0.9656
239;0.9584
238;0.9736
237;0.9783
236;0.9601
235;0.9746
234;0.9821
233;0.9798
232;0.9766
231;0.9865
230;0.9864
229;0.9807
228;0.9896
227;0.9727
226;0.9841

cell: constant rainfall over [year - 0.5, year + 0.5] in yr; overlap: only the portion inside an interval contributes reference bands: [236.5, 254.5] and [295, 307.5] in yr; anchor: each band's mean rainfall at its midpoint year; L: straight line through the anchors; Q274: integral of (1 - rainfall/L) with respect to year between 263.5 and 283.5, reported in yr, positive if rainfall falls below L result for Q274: 4.2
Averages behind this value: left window 0.971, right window 1.01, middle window 0.78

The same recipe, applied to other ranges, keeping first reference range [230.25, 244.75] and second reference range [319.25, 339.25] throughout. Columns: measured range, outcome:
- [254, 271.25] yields -3.3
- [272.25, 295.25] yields -2.7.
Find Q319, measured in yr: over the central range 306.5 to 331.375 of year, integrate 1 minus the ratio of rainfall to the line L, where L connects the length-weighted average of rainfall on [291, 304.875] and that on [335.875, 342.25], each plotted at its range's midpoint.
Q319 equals 7.2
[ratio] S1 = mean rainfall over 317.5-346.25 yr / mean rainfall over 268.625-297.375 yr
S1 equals 0.7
